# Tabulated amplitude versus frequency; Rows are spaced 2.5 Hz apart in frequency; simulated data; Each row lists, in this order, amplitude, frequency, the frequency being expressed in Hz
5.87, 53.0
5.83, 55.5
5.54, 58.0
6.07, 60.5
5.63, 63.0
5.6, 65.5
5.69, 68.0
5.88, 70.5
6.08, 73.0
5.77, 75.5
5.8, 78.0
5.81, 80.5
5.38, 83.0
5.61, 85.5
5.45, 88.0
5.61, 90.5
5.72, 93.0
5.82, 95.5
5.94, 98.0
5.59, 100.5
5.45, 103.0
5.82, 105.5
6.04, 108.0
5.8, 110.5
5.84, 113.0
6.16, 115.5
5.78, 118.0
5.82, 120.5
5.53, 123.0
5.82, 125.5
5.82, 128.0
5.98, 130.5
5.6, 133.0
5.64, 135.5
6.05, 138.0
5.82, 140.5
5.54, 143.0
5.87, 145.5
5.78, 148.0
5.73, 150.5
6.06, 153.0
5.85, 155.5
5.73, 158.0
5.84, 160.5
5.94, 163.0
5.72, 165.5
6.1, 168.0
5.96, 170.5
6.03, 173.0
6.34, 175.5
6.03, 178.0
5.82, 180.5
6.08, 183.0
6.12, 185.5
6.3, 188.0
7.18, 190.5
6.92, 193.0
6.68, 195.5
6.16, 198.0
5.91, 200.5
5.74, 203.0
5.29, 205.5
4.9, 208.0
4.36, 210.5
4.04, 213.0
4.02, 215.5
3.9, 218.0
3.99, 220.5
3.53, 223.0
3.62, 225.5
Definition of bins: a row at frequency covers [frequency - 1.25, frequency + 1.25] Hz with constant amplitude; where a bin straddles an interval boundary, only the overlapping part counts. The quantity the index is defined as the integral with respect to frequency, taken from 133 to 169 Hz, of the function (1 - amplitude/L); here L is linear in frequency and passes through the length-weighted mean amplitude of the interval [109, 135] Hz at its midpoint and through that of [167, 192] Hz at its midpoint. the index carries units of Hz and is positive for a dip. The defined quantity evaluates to 1.11 Hz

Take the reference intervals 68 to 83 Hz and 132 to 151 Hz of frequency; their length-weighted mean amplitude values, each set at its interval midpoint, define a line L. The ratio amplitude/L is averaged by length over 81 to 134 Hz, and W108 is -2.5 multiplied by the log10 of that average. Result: 0.01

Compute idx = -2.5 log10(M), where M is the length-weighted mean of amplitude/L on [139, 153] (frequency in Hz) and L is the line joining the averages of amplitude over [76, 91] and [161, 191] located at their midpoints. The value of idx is 0.03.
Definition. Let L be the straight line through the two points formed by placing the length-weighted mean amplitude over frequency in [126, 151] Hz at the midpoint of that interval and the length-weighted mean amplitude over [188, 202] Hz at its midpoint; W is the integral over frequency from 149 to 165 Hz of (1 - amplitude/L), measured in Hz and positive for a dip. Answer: 0.5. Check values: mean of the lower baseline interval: 5.79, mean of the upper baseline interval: 6.53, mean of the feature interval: 5.85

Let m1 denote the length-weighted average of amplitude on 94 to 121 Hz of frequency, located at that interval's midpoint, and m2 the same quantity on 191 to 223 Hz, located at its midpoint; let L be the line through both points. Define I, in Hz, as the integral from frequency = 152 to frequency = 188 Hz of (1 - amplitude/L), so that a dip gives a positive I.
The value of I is -3.9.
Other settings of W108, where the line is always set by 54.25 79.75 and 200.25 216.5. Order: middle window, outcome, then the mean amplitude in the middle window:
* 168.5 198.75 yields -0.25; 6.3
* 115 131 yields -0.08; 5.82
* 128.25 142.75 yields -0.09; 5.8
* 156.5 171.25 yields -0.15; 5.88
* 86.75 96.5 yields 0.00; 5.65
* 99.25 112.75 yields -0.04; 5.75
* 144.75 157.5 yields -0.12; 5.85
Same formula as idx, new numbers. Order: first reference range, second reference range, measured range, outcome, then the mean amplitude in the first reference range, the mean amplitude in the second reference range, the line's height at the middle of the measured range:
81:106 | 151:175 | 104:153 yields -0.007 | 5.64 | 5.92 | 5.78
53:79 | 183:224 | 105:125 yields -0.040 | 5.79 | 5.35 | 5.63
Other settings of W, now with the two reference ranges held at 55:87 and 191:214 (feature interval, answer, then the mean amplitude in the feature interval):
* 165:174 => -0.5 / 5.97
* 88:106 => 0.1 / 5.68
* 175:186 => -0.8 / 6.06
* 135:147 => -0.2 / 5.79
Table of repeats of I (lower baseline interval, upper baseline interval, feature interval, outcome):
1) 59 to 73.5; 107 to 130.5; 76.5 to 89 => 0.4 Hz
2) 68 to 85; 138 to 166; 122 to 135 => 0.1 Hz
